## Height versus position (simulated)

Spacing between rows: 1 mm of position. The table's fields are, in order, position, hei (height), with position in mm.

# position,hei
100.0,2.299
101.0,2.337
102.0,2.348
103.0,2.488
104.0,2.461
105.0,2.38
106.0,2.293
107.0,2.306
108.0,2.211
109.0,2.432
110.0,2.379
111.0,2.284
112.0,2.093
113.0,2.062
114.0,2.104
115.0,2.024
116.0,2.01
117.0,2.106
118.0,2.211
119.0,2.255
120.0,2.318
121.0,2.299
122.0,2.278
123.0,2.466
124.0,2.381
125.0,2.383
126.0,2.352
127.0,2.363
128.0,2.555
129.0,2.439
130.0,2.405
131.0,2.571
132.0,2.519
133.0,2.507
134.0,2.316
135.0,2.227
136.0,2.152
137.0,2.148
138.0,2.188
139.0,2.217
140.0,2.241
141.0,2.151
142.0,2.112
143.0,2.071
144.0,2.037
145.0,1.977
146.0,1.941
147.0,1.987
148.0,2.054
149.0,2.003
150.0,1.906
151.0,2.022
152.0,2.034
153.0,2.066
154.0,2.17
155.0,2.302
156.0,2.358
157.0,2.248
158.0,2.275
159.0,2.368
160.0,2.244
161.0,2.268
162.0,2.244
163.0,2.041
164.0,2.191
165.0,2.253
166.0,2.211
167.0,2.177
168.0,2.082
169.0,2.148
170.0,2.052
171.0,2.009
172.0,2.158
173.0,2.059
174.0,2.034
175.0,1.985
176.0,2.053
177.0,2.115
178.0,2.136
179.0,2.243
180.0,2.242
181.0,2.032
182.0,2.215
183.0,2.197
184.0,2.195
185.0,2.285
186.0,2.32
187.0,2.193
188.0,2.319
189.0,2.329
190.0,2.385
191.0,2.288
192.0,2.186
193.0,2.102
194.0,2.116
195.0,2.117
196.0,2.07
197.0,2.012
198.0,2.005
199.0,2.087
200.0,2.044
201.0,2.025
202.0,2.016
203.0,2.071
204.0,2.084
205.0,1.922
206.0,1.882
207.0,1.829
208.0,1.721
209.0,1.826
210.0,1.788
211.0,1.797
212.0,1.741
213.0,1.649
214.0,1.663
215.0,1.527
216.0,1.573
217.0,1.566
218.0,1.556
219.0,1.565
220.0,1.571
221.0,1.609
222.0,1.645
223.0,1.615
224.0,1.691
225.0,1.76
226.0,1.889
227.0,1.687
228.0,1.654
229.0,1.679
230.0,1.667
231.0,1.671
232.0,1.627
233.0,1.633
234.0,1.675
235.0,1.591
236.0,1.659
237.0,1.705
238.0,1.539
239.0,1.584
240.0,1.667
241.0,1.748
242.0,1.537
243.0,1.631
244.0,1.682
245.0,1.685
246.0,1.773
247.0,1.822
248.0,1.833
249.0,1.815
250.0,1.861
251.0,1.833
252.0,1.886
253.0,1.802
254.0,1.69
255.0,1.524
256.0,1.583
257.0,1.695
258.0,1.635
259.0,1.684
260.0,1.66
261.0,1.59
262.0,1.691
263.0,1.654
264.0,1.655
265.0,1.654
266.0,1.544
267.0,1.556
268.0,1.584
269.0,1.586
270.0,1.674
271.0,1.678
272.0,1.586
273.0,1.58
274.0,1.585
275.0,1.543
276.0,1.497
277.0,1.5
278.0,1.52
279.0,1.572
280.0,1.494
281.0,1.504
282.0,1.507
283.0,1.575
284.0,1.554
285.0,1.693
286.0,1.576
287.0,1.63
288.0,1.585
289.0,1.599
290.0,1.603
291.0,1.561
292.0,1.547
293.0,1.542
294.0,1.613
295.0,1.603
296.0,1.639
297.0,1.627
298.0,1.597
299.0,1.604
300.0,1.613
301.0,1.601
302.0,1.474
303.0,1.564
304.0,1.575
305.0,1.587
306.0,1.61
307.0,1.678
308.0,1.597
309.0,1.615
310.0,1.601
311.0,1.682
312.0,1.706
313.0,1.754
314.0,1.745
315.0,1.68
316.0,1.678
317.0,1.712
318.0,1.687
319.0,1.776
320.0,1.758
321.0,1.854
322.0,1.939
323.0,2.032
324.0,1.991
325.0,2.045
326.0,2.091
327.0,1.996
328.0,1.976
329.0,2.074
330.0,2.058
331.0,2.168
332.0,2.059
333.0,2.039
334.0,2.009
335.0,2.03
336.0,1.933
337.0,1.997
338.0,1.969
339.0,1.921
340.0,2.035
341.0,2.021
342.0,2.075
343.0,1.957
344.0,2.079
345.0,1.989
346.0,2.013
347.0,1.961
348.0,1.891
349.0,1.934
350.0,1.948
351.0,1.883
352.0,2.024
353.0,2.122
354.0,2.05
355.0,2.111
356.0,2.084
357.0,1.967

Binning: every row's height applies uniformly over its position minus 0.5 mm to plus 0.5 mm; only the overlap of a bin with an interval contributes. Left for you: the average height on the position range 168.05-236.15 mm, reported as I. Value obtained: 1.93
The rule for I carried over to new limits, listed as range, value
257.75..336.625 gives 1.7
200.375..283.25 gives 1.68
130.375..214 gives 2.12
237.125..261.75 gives 1.7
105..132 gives 2.3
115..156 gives 2.22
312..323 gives 1.77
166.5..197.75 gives 2.16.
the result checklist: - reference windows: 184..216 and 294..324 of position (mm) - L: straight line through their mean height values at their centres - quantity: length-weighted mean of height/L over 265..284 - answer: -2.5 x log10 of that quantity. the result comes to 0.14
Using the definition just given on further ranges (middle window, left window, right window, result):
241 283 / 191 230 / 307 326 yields 0.10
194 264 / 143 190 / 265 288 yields 0.05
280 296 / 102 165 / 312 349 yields 0.26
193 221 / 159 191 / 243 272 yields 0.08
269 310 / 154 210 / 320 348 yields 0.28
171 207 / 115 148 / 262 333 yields -0.04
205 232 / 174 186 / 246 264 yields 0.15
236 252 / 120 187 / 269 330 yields 0.09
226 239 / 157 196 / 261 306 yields 0.13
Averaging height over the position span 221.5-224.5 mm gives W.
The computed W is 1.65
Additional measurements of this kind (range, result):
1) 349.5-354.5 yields 2.01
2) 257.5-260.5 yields 1.66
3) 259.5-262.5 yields 1.65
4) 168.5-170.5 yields 2.1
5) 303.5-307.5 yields 1.61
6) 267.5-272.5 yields 1.62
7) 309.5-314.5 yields 1.7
